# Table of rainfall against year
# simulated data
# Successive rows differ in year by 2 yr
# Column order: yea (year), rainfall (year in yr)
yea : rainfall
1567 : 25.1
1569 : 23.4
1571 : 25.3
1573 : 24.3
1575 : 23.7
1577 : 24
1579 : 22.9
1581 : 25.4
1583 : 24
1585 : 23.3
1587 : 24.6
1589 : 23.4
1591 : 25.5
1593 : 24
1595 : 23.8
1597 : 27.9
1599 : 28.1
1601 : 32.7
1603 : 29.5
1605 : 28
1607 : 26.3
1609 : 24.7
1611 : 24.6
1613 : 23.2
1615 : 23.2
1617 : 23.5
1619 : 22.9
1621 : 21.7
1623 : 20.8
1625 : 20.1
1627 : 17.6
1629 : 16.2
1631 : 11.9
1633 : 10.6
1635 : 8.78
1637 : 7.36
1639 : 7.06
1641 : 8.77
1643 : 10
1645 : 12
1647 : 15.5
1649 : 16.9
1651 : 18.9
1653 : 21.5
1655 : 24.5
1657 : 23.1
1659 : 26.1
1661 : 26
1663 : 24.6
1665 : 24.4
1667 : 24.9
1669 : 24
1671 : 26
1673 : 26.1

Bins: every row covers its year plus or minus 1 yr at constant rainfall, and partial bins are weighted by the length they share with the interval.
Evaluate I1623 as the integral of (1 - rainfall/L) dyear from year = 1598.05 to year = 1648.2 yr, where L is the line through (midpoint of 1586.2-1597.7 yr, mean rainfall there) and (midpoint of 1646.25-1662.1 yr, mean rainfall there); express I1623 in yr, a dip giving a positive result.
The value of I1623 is 9.6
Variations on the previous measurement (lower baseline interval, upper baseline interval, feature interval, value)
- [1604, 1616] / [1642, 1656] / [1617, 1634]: 3.06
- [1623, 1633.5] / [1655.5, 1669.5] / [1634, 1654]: 7.61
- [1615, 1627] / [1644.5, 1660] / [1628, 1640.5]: 6.39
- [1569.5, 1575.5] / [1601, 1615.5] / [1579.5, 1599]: 0.37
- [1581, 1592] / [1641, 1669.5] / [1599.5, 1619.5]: -2.59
